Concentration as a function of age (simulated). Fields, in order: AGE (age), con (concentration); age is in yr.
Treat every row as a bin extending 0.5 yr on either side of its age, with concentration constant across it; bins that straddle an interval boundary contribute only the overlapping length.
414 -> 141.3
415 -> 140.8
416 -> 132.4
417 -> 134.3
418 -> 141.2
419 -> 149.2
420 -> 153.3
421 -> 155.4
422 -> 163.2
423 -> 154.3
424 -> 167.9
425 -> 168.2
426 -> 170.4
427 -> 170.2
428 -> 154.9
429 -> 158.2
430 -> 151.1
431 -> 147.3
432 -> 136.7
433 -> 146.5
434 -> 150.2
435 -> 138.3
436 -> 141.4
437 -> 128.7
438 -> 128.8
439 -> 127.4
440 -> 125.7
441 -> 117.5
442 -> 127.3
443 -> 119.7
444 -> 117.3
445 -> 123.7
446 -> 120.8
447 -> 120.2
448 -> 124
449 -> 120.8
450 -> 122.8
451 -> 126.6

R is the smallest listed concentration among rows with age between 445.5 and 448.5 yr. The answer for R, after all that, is 120.2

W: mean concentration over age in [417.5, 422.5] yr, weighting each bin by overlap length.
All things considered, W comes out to 152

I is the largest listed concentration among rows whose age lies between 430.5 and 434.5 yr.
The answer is 150.2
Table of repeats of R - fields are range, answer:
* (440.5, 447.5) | 117.3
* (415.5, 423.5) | 132.4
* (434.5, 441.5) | 117.5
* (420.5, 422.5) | 155.4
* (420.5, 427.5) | 154.3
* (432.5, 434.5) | 146.5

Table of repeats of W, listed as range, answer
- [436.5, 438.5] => 129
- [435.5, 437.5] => 135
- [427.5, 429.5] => 157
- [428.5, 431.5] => 152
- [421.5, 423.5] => 159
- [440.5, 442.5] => 122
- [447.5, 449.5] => 122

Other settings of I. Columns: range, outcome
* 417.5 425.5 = 168.2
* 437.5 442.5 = 128.8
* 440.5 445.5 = 127.3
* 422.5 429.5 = 170.4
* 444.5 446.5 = 123.7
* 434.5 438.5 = 141.4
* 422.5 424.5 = 167.9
